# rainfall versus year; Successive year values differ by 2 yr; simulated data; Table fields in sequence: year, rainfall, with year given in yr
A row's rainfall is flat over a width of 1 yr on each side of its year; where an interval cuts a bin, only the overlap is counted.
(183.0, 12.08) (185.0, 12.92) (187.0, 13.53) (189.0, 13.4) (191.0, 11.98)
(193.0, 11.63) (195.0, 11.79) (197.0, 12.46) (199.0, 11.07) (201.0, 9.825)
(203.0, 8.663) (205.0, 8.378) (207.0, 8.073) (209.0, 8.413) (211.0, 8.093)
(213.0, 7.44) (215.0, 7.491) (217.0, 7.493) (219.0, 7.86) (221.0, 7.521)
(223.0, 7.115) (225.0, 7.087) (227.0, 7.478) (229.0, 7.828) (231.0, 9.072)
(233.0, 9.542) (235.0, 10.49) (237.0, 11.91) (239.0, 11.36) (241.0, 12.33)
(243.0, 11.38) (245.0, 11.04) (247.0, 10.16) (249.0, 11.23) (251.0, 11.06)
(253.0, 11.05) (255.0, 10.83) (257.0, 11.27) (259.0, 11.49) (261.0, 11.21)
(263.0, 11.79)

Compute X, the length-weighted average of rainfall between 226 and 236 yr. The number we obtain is 8.88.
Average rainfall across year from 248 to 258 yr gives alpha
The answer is 11.1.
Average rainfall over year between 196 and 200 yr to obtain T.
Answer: 11.8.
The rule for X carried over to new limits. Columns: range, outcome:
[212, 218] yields 7.47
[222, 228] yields 7.23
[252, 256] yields 10.9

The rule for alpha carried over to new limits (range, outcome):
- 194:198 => 12.1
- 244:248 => 10.6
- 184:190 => 13.3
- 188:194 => 12.3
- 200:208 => 8.73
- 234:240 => 11.3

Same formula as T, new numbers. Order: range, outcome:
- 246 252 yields 10.8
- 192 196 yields 11.7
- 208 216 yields 7.86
